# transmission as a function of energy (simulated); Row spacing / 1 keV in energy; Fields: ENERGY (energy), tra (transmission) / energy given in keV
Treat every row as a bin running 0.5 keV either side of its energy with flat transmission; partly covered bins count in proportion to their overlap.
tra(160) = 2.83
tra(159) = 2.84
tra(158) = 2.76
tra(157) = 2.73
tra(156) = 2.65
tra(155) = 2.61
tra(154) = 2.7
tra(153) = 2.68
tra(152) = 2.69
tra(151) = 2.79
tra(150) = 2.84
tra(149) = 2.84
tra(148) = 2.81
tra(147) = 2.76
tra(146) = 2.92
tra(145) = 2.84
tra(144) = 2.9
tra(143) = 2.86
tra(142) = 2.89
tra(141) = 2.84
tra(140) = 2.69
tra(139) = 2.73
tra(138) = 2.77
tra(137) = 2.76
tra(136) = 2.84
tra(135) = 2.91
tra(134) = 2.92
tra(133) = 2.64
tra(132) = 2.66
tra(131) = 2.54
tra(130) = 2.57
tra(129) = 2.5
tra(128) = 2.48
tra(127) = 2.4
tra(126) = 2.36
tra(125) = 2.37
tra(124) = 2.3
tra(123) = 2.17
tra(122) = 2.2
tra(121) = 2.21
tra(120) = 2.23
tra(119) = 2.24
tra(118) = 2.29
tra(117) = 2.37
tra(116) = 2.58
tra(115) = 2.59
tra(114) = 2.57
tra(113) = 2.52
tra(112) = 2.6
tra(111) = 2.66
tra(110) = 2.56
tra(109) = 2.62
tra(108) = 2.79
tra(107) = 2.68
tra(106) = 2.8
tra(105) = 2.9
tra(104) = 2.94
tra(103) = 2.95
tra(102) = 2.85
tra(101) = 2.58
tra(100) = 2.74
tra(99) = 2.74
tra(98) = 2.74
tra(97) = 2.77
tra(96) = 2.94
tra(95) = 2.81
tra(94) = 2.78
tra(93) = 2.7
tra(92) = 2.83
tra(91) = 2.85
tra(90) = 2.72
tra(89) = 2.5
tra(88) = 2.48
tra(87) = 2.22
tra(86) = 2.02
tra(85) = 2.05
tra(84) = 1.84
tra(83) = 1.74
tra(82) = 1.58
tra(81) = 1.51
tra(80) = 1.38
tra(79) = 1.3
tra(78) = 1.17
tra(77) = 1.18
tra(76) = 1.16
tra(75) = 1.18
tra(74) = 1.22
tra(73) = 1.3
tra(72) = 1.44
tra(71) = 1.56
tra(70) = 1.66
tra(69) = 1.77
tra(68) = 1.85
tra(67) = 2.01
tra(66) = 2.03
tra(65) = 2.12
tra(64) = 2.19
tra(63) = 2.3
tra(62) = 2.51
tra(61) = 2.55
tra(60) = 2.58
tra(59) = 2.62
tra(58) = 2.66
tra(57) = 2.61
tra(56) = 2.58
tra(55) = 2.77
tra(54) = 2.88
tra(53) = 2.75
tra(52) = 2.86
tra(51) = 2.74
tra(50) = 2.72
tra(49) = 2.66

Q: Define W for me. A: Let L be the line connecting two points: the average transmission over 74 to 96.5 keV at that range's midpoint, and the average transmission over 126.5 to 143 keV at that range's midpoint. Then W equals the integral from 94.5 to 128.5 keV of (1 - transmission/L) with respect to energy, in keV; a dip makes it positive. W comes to -3.0 keV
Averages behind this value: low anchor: 2.02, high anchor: 2.7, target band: 2.57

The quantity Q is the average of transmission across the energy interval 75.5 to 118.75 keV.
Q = 2.39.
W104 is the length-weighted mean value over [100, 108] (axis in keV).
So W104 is 2.81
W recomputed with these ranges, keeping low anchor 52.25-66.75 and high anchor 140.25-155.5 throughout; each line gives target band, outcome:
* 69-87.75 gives 7.5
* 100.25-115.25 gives -0.3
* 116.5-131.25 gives 2.0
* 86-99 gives -0.3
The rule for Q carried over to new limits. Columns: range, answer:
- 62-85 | 1.64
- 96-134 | 2.57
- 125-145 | 2.69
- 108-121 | 2.49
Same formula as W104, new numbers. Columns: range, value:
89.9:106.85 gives 2.8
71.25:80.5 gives 1.27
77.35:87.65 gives 1.69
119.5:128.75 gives 2.31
